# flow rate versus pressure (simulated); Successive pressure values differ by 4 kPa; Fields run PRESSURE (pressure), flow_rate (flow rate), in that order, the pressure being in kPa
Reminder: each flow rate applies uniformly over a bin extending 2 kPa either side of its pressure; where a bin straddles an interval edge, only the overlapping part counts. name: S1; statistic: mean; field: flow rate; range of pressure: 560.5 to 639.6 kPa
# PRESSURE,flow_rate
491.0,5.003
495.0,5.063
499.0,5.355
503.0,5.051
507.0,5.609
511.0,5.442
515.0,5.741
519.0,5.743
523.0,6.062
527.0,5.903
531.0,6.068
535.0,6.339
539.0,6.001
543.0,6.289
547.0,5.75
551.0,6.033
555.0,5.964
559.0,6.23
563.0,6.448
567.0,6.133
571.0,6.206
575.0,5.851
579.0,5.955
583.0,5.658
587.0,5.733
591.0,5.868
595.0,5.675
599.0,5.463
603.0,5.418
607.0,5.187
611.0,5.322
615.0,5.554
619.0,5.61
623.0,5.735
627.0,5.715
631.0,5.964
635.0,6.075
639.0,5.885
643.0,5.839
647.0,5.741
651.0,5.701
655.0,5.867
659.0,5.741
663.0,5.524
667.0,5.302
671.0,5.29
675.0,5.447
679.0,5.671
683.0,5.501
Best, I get 5.77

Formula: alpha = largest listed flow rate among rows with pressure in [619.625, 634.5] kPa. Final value 5.964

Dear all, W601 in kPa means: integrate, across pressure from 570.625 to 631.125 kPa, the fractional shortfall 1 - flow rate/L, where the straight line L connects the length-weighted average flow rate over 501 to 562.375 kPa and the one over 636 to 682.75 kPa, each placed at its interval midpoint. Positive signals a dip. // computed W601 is 1.03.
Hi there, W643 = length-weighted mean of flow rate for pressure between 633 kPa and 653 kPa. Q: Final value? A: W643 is 5.85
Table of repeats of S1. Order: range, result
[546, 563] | 6.06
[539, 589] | 6.02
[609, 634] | 5.67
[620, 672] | 5.73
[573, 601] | 5.74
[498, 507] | 5.28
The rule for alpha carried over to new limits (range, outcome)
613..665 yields 6.075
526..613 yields 6.448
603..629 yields 5.735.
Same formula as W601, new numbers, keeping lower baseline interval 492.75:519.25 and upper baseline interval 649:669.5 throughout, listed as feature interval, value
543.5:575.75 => -3.6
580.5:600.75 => -0.6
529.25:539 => -1.3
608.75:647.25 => -1.1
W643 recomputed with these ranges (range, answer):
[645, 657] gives 5.77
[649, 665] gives 5.71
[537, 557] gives 6.01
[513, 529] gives 5.86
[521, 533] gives 6.01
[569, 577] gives 6.03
